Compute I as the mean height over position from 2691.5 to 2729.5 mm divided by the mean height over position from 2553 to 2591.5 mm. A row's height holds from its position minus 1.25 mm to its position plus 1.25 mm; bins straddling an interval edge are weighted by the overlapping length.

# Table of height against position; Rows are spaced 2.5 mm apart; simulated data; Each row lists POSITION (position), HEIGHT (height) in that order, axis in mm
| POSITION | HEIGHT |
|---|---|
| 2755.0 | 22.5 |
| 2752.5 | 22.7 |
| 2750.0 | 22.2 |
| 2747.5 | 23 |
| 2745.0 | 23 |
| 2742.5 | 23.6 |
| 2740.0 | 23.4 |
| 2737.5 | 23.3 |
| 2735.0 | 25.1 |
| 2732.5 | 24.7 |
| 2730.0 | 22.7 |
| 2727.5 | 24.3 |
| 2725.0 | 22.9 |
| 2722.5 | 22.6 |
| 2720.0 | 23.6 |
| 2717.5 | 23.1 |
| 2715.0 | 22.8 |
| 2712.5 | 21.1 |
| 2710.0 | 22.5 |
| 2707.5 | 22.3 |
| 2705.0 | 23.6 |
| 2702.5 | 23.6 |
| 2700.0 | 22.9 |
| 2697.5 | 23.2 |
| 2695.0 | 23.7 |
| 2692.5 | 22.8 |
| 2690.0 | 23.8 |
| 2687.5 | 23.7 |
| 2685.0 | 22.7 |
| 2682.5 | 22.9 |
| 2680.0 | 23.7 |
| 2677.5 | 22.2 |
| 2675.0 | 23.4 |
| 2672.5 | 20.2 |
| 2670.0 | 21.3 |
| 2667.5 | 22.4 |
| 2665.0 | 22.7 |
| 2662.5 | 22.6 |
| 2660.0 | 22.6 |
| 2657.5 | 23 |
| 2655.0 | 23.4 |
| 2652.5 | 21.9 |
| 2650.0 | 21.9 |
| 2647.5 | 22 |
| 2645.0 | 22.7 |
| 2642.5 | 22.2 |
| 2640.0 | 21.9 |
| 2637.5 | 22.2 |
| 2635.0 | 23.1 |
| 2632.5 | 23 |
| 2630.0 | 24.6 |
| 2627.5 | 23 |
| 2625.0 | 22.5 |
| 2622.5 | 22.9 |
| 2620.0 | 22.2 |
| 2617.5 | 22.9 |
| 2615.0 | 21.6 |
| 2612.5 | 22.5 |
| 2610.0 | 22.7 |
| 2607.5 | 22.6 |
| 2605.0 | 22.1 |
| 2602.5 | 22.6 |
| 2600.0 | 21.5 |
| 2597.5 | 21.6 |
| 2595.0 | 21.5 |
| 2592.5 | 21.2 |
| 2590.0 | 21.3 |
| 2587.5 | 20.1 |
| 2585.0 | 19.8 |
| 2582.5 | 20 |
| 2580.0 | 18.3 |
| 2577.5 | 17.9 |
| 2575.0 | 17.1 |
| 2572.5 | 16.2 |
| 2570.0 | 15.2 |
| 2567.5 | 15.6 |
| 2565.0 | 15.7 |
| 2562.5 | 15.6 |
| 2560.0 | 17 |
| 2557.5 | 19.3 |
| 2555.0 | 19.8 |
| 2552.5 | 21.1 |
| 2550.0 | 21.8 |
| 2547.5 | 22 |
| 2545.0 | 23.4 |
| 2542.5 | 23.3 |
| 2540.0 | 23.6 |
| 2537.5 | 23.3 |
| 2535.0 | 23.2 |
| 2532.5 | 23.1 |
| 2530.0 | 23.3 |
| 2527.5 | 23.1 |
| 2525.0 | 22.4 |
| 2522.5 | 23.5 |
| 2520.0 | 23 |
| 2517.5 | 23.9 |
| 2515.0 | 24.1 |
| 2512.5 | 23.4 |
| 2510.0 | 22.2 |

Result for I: 1.28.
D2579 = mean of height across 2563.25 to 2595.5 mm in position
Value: 18.3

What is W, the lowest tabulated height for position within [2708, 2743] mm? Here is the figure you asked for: 21.1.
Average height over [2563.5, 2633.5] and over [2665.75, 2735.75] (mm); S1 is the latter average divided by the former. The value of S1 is 1.11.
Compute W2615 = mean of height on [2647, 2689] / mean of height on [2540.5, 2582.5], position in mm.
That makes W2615 1.2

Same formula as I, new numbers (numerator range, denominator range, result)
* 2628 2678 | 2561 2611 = 1.16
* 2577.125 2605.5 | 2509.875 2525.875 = 0.89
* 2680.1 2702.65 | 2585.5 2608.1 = 1.08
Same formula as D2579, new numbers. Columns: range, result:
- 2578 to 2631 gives 21.7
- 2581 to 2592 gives 20.3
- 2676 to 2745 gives 23.2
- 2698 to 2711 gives 23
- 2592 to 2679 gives 22.4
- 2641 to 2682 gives 22.4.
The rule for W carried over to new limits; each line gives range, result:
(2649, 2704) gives 20.2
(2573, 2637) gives 17.1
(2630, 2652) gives 21.9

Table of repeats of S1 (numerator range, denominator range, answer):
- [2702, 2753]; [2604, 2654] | 1.03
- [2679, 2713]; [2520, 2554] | 1.01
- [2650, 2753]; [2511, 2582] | 1.11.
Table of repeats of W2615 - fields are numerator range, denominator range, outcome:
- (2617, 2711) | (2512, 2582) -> 1.10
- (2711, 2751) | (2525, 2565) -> 1.09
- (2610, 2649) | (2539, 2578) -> 1.19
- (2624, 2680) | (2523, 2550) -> 0.98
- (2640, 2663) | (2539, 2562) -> 1.07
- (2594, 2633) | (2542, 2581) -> 1.21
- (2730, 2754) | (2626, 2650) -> 1.03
